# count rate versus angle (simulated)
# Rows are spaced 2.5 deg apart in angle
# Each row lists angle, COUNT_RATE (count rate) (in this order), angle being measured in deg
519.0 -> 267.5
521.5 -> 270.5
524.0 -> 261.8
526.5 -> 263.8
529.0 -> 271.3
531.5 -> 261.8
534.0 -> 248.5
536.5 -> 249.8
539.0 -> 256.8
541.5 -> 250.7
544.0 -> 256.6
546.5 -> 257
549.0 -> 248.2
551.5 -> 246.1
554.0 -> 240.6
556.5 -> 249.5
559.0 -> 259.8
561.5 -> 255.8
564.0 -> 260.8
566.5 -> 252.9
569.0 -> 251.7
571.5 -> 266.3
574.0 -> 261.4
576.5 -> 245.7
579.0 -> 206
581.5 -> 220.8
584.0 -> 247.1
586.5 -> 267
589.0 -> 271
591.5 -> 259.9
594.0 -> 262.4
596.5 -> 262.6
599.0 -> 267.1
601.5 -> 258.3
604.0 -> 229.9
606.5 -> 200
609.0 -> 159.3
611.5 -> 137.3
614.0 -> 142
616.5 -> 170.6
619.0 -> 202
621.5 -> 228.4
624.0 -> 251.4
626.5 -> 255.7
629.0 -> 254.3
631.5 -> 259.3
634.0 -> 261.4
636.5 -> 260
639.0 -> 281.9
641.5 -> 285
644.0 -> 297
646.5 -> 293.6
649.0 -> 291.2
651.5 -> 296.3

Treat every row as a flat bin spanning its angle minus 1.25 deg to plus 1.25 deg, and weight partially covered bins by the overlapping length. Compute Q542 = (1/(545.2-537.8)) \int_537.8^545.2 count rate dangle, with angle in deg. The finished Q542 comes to 255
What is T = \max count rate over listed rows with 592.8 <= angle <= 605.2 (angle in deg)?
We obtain 267.1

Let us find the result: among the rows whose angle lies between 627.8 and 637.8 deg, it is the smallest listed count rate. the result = 254.3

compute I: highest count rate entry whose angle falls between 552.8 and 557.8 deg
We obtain 249.5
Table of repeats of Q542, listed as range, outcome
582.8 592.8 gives 261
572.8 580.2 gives 238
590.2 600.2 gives 263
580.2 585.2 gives 234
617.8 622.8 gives 216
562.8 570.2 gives 255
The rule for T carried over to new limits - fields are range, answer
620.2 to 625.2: 251.4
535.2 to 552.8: 257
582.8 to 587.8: 267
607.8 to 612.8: 159.3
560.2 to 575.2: 266.3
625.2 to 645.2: 297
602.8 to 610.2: 229.9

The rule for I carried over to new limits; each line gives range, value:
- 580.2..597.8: 271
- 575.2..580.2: 245.7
